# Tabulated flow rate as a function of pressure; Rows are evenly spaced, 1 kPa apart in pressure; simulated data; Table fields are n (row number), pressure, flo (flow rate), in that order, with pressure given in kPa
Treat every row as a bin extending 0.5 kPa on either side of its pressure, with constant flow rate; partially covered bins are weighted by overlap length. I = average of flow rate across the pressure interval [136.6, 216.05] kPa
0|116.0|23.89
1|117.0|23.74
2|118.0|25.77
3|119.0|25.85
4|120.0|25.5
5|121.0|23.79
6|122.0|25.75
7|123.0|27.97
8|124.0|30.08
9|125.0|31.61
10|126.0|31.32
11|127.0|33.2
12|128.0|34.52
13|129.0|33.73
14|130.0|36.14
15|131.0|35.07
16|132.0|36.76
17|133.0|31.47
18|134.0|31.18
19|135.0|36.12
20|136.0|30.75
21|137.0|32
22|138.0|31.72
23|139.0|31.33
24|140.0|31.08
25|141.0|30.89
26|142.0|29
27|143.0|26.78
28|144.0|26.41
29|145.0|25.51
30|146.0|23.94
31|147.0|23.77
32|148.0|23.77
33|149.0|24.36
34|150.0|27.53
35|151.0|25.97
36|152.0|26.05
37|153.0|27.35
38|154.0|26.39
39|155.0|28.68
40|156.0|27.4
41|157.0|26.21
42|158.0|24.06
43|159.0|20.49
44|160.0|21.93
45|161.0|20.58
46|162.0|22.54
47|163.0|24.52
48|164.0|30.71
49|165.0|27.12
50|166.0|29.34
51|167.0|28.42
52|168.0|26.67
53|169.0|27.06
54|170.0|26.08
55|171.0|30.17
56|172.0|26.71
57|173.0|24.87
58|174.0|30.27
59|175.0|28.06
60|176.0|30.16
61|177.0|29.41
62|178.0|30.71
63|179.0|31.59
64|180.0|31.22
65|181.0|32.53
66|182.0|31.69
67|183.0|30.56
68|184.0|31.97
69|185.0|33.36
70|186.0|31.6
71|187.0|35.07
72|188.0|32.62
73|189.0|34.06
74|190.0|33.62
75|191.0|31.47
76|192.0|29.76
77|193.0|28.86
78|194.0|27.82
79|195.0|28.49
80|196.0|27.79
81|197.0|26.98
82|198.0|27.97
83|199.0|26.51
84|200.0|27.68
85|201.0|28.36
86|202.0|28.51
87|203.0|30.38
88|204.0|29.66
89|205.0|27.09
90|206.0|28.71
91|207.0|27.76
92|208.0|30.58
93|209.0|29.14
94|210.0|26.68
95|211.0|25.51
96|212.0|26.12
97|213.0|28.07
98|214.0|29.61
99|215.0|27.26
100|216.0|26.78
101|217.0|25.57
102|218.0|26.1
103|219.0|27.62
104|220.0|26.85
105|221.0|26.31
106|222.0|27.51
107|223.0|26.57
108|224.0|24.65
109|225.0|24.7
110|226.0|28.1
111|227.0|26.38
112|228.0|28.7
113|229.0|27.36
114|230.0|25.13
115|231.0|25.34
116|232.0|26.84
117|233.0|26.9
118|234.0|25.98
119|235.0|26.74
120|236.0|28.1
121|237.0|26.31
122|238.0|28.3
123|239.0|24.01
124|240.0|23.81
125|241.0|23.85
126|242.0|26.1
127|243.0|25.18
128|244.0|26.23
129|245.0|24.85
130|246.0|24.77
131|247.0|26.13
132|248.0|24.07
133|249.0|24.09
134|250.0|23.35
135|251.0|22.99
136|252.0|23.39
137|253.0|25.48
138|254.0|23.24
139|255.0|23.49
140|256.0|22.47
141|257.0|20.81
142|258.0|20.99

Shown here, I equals 28.2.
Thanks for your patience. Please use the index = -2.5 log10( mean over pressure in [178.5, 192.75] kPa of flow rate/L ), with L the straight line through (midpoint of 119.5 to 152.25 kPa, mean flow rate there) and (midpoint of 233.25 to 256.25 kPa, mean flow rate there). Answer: -0.17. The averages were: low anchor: 29.6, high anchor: 25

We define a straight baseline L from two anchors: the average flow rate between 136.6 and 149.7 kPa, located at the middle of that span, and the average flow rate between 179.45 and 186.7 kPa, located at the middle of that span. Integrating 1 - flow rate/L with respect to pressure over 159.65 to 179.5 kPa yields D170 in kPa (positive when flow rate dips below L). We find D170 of 2.0 kPa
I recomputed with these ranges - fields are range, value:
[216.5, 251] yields 25.9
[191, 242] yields 27.2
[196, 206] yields 28.1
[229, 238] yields 26.6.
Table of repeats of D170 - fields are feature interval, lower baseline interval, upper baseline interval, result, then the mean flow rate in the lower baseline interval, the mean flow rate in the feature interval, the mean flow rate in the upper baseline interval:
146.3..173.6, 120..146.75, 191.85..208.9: 3.49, 30.5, 25.9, 28.4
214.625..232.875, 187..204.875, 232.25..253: 0.31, 29.6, 26.5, 25.3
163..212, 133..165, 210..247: -4.71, 27.1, 29.3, 26.3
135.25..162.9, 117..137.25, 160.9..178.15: 2.39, 30.7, 26.6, 27.5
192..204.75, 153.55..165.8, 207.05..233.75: -0.97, 25.2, 28.3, 26.9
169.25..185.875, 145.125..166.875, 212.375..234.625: -2.64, 25.4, 30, 26.7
